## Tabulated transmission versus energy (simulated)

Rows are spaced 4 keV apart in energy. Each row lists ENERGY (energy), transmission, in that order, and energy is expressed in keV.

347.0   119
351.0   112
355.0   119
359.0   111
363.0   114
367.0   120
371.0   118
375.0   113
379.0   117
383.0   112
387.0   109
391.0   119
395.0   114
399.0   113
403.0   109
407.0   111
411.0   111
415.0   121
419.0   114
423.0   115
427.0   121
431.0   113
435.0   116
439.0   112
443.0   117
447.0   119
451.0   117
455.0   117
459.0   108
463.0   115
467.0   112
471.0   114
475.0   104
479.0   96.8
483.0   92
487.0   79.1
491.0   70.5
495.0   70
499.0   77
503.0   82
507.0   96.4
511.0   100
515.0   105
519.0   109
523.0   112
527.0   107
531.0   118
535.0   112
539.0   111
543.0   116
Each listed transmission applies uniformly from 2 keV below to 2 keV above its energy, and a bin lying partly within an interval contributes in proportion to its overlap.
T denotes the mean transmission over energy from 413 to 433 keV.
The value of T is 117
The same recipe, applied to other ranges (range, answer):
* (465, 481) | 107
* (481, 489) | 85.5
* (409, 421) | 115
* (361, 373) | 117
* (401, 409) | 110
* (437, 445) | 114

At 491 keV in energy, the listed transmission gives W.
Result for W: 70.5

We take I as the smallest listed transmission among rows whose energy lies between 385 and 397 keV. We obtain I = 109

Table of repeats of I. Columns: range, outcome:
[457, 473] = 108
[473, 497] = 70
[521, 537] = 107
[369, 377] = 113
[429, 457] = 112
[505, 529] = 96.4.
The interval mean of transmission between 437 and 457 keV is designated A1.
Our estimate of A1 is 116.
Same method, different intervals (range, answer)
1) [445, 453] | 118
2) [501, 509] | 89.2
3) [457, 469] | 112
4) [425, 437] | 117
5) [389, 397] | 116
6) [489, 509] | 79.2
